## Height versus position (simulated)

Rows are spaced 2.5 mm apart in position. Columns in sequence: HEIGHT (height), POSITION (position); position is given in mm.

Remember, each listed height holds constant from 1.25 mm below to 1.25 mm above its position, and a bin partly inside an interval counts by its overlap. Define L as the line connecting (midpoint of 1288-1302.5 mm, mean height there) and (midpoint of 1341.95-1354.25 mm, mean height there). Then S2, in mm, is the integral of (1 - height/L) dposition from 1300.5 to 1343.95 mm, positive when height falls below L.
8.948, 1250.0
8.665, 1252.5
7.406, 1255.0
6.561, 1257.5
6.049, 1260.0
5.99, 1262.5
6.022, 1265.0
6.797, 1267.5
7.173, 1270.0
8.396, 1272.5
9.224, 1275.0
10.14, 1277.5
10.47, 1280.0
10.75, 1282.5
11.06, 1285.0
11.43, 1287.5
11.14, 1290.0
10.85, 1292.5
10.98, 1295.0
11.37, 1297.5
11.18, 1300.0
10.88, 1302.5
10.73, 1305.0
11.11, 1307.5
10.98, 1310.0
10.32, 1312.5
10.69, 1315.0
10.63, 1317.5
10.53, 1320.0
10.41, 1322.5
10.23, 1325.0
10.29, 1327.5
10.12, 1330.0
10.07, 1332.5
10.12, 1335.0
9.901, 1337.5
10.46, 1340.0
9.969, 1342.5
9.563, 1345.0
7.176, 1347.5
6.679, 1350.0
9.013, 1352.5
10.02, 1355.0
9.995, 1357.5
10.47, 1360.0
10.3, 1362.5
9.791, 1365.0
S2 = -3.2 mm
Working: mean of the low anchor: 11.1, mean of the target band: 10.4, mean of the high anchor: 8.46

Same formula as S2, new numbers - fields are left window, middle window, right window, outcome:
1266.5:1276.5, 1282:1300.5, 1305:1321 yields -3.7 mm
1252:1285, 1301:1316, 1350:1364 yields -3.4 mm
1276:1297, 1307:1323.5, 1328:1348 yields -0.6 mm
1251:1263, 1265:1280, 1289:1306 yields 0.5 mm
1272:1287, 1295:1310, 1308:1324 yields -0.9 mm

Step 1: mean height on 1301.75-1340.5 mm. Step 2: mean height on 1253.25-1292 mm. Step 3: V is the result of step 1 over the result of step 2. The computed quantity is 1.2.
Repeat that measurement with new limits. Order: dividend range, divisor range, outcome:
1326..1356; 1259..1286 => 1.13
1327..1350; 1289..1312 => 0.87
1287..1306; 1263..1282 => 1.33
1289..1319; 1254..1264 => 1.69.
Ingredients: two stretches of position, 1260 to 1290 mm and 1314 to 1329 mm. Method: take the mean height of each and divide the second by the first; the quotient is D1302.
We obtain 1.2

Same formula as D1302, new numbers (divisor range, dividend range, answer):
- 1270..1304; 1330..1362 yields 0.91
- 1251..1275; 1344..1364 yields 1.28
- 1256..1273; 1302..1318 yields 1.62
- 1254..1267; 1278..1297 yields 1.71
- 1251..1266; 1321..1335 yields 1.50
